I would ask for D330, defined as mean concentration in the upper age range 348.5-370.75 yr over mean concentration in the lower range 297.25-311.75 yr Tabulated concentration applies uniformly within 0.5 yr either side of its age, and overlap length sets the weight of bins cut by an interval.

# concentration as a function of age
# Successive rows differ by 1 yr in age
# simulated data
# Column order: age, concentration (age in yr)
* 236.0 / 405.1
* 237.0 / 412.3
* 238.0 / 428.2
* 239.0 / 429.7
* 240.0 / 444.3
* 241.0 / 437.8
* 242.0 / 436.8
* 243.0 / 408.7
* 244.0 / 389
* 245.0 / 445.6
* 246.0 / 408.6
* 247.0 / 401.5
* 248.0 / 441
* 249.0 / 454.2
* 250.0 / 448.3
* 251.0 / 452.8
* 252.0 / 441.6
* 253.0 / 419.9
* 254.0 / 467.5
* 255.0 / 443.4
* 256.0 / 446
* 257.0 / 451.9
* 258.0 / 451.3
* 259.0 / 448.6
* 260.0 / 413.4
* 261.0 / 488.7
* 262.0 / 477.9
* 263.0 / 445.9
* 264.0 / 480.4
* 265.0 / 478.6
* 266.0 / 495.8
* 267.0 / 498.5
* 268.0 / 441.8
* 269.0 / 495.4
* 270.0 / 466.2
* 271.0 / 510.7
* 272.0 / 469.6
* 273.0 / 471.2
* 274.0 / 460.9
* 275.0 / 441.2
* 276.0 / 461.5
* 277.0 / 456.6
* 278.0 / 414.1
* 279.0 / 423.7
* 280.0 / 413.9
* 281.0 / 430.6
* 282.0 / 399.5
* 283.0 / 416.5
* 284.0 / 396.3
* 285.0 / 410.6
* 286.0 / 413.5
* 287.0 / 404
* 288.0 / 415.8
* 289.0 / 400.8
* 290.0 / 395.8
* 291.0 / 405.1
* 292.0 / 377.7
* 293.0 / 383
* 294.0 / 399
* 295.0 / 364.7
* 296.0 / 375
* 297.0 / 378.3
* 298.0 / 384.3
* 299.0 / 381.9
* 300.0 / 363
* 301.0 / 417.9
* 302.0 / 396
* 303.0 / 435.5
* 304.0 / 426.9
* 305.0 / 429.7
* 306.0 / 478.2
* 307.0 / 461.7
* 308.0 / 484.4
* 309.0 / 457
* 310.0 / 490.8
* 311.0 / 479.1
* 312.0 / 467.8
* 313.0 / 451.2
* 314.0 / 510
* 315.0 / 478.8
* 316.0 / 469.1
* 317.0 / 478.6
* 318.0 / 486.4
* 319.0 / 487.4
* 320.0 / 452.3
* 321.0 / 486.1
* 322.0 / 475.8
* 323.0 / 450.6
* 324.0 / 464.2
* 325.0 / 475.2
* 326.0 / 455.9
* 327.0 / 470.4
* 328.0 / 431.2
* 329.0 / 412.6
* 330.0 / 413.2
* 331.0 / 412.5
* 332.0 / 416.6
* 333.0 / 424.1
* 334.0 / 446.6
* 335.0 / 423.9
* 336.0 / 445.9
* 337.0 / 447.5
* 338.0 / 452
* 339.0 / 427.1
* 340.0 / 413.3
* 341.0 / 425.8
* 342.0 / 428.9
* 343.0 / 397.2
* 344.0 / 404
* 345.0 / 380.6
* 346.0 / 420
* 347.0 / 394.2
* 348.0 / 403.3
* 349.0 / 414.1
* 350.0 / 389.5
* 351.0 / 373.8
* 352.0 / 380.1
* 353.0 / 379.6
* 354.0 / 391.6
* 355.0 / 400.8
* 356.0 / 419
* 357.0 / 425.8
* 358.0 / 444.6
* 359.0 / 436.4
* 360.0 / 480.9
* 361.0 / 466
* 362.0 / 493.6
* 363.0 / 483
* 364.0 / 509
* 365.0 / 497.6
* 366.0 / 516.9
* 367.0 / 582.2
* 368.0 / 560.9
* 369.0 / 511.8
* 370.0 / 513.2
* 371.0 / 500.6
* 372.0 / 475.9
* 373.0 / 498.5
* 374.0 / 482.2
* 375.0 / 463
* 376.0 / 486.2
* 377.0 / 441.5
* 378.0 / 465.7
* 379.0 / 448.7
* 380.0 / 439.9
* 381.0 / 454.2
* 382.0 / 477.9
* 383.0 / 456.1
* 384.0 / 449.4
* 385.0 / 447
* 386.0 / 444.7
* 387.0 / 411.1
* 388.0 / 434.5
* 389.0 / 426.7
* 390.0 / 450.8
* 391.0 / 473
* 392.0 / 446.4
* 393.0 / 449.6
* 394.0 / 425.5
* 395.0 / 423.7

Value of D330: 1.05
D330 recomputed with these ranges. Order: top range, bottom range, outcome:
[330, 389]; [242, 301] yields 1.03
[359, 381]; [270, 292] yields 1.14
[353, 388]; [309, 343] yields 1.03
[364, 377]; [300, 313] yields 1.13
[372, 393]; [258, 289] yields 1.02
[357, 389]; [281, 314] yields 1.13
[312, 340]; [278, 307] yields 1.12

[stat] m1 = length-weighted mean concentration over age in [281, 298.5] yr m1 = 396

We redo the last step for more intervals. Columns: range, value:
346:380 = 458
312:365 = 439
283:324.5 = 433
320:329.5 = 458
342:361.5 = 411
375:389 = 450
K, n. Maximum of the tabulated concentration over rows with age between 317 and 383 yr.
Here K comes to 582.2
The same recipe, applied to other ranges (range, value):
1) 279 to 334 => 510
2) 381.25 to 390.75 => 477.9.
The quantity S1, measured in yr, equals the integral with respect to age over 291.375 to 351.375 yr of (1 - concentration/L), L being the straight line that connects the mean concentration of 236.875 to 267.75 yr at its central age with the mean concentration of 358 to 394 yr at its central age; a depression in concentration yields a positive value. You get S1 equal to 3.7 yr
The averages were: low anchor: 445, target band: 432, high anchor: 473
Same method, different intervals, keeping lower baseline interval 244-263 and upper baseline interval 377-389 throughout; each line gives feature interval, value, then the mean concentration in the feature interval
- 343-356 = 1.47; 395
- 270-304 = 2.22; 415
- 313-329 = -0.86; 469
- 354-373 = -1.53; 482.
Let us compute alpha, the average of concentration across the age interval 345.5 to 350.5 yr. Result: 404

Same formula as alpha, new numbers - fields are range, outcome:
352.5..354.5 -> 386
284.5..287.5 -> 409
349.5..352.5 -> 381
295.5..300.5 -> 376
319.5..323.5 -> 466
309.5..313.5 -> 472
